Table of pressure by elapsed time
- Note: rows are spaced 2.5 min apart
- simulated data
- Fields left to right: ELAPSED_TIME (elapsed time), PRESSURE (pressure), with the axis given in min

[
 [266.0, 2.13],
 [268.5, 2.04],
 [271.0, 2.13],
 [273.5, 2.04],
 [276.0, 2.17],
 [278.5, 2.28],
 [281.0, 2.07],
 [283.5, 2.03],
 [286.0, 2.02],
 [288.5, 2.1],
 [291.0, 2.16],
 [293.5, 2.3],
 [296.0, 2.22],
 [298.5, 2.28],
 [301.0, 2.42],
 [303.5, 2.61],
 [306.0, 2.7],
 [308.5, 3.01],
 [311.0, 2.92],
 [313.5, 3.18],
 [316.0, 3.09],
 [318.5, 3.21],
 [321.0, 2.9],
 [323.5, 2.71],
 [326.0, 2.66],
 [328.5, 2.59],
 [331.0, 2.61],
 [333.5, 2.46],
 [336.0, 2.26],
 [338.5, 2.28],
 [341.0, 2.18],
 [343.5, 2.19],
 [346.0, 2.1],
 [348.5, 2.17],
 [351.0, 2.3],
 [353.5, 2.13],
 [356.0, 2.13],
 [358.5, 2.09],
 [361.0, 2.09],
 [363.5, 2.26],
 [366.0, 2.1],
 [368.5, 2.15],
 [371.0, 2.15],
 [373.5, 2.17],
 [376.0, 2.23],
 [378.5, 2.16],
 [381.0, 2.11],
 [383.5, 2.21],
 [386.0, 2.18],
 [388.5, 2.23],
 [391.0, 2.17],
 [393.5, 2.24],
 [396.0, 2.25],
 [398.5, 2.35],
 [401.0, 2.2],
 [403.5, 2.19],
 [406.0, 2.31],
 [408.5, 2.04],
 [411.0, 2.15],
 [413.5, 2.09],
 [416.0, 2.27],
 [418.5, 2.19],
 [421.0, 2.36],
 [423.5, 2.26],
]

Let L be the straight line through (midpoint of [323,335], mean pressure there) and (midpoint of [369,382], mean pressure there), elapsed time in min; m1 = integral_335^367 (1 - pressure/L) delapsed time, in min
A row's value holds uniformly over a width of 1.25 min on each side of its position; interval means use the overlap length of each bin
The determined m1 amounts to 2.9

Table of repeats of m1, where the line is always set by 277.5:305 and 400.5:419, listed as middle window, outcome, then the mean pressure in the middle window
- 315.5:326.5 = -3.5 min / 2.92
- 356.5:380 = 0.5 min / 2.15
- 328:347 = -1.0 min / 2.33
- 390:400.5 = -0.3 min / 2.25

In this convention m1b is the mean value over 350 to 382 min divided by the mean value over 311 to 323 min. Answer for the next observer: 0.7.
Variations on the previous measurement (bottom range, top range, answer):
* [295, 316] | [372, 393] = 0.81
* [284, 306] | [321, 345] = 1.08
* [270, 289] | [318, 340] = 1.24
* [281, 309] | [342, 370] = 0.93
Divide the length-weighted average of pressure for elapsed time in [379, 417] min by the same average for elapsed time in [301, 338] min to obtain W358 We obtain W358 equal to 0.8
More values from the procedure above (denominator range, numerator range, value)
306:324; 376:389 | 0.73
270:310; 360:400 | 0.96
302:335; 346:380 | 0.77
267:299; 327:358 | 1.07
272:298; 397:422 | 1.03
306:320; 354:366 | 0.70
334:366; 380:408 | 1.02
